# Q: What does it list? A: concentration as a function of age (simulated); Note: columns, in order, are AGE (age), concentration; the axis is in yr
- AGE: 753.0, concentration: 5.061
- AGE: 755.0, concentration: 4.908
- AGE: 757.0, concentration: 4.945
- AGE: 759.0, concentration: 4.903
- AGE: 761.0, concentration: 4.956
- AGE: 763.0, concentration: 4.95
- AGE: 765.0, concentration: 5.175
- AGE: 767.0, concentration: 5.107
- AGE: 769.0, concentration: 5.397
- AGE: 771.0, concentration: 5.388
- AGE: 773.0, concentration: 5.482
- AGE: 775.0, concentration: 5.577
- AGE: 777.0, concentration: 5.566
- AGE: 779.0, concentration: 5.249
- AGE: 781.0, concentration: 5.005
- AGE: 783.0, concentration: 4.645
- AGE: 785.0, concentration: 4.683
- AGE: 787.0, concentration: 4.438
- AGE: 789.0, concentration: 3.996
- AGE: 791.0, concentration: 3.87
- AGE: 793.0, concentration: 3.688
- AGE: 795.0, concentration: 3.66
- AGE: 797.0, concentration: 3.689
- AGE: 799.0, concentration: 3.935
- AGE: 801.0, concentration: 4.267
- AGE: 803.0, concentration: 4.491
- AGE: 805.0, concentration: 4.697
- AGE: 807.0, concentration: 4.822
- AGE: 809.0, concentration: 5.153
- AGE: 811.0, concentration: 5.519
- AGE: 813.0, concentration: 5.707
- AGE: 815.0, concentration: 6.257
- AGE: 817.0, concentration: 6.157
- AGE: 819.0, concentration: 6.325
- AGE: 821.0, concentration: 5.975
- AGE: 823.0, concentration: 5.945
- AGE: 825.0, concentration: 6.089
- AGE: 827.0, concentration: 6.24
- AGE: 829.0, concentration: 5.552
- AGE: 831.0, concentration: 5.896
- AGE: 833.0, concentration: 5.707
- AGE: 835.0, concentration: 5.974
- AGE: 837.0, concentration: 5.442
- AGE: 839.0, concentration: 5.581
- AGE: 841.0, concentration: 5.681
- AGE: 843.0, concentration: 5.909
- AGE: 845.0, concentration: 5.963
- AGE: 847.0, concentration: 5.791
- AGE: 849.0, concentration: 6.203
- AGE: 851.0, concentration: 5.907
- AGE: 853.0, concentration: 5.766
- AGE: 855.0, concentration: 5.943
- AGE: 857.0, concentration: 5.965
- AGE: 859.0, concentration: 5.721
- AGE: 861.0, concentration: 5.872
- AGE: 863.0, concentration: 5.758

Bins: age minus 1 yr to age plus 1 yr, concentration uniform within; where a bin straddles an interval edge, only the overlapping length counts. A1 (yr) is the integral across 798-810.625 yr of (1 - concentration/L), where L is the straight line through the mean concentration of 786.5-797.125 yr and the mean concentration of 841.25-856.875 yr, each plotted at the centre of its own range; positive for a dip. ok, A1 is -0.8 yr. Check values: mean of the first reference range 3.88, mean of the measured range 4.61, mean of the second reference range 5.92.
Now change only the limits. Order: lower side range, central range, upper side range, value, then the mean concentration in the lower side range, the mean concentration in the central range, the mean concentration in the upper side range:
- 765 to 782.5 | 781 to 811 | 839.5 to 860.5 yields 6.18 yr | 5.32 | 4.35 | 5.88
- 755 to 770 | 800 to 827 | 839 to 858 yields 0.17 yr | 5.05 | 5.52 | 5.89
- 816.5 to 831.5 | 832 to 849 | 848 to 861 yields 0.52 yr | 6.02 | 5.78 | 5.91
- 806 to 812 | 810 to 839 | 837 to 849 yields -2.44 yr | 5.16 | 5.9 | 5.79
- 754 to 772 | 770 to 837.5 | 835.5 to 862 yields 3.69 yr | 5.08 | 5.15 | 5.83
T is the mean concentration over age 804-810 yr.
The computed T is 4.89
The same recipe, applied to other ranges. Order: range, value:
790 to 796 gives 3.74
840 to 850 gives 5.91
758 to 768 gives 5.02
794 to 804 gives 4.01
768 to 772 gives 5.39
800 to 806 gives 4.48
